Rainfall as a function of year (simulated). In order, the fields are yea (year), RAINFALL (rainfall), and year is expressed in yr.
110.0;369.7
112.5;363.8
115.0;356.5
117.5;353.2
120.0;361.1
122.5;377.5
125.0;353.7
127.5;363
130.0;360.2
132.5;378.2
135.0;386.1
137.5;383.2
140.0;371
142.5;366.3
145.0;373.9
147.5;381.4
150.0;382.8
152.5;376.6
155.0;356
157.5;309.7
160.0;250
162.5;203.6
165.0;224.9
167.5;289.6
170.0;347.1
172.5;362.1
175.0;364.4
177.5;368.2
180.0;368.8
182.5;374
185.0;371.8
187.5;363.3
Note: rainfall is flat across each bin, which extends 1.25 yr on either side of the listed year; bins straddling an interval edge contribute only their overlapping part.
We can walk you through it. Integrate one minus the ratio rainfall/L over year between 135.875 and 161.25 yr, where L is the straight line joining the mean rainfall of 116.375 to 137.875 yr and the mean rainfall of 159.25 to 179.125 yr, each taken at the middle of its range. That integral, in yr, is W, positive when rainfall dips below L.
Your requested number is -1.5 yr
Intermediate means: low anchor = 368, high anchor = 304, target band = 356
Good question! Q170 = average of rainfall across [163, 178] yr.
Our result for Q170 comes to 318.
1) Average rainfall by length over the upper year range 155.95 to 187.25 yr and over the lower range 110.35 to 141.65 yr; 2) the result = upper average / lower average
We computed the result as 0.87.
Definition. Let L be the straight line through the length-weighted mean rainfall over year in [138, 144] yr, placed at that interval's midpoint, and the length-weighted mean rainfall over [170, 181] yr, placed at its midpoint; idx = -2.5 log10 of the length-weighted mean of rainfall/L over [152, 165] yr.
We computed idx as 0.27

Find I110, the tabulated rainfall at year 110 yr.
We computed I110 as 369.7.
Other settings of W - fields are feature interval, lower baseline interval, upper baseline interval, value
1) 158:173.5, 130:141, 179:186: 3.90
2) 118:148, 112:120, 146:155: -0.28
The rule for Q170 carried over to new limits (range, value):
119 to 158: 369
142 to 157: 370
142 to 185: 336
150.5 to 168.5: 291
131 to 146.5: 376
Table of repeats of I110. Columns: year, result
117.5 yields 353.2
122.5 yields 377.5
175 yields 364.4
